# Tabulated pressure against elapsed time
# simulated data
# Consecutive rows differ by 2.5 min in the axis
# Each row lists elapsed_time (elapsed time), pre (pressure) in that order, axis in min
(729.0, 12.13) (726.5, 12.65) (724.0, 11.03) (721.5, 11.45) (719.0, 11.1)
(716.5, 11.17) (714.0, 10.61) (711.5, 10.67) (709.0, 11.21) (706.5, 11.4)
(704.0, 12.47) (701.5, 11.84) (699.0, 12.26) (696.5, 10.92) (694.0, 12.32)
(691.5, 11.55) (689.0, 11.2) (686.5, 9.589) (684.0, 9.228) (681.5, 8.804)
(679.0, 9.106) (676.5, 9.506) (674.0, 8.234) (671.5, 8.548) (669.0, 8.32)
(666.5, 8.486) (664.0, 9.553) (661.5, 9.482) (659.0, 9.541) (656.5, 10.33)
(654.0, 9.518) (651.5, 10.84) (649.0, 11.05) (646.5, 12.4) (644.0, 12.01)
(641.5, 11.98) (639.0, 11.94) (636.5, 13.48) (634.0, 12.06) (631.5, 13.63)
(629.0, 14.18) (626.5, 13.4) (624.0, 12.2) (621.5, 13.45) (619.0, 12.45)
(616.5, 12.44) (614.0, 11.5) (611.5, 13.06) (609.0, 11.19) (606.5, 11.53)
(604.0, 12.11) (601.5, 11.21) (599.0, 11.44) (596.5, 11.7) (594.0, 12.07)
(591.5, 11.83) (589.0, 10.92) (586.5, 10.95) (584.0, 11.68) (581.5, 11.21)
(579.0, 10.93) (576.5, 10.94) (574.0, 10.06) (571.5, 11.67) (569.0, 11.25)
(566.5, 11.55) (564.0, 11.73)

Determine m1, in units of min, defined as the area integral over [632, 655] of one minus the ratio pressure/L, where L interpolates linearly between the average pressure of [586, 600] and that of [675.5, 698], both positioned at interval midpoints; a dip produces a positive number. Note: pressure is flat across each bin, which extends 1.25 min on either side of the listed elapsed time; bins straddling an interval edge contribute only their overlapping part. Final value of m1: -2.0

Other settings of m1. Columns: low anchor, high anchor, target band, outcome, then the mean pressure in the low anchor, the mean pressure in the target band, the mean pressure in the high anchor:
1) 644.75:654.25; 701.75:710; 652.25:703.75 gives 6.66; 11.2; 9.98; 11.7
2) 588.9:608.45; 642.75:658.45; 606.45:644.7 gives -4.39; 11.6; 12.6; 11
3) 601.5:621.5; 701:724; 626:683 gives 5.28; 12.1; 10.7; 11.3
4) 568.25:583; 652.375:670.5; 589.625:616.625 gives -3.37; 11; 11.8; 9.34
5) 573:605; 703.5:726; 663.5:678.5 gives 3.35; 11.3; 8.75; 11.2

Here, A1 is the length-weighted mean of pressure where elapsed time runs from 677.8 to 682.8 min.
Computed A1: 8.96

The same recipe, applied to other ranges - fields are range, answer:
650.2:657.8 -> 10.2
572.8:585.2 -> 11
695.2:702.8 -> 11.7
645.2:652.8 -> 11.4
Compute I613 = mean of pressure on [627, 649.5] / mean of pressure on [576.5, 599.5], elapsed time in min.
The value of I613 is 1.11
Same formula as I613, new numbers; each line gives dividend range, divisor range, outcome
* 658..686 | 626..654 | 0.73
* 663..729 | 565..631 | 0.89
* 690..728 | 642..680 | 1.17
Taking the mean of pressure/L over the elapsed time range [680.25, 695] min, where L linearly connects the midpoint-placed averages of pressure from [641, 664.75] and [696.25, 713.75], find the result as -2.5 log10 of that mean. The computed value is 0.08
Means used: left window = 10.7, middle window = 10.4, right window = 11.5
